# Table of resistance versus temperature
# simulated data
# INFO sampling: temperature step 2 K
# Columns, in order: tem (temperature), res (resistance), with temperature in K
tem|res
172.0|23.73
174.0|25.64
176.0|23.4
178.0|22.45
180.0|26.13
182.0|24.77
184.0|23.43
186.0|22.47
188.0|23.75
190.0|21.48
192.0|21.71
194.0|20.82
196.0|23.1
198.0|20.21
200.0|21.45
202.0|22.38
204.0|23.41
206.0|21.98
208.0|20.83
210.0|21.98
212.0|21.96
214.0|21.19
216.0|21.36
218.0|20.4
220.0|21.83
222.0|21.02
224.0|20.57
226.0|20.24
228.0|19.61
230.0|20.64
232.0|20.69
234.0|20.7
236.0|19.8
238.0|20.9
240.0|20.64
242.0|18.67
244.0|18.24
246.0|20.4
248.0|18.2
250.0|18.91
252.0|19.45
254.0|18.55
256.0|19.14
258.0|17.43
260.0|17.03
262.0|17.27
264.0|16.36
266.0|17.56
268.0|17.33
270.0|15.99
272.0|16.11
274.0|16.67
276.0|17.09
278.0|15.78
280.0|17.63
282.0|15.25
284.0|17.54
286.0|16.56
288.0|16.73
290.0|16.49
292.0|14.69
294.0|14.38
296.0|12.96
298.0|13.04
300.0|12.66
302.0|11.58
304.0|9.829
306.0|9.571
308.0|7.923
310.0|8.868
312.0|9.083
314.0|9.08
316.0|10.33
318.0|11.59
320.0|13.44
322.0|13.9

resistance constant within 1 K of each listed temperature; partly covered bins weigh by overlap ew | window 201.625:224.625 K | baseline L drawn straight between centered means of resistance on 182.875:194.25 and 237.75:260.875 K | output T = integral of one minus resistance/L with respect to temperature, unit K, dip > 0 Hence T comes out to -0.6 K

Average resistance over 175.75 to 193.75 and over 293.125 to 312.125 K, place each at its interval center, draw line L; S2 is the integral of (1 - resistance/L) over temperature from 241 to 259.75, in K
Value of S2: -2.61 K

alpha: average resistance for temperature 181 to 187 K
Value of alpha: 23.6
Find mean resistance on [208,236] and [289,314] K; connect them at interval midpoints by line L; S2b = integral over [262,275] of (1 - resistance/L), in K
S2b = -1.03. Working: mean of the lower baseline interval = 20.9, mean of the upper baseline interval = 11.6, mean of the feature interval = 16.7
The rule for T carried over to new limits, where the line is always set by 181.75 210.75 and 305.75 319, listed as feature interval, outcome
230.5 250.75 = -2.82 K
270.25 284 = -3.25 K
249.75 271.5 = -3.59 K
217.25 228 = -0.78 K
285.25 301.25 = -4.13 K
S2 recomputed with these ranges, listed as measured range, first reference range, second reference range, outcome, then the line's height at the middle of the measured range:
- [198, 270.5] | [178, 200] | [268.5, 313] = -4.1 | 18.8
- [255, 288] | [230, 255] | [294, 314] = -3.4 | 15.4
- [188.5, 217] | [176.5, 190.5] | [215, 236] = 0.6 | 22.2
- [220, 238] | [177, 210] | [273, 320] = -1.1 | 19.3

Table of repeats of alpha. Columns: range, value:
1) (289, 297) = 14.6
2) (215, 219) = 20.9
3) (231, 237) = 20.4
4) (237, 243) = 20.1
